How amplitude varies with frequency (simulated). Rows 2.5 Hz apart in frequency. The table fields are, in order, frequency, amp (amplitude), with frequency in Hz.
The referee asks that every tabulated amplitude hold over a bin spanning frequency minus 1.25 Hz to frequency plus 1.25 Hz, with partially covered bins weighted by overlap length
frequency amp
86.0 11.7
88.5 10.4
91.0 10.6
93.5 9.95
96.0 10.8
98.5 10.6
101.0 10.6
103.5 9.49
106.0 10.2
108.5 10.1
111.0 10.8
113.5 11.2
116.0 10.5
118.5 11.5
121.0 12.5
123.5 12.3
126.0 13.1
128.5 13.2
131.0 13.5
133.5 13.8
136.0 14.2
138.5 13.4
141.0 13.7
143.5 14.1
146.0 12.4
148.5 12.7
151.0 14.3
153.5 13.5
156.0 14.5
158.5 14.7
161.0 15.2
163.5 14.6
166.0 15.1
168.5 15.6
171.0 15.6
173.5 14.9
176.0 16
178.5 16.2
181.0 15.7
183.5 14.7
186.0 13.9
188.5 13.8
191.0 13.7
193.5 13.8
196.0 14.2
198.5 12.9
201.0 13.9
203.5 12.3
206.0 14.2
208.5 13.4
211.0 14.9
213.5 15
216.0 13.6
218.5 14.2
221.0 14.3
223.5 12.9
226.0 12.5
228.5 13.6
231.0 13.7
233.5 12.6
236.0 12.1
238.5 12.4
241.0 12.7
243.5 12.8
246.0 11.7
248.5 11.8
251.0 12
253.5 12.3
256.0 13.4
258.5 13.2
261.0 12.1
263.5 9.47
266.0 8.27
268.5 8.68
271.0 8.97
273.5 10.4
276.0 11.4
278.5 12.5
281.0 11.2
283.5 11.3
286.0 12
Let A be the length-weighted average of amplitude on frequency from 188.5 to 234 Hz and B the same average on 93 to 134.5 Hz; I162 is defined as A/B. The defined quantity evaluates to 1.20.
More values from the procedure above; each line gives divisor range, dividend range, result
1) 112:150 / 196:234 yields 1.07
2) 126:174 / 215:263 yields 0.91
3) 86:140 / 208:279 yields 1.06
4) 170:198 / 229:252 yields 0.85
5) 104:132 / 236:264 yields 1.05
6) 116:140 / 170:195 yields 1.15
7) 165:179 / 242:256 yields 0.79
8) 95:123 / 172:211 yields 1.32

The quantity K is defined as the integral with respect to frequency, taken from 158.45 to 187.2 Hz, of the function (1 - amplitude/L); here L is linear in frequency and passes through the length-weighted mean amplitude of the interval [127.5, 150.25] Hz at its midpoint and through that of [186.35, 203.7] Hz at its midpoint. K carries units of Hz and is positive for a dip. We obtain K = -3.5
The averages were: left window 13.5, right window 13.6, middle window 15.2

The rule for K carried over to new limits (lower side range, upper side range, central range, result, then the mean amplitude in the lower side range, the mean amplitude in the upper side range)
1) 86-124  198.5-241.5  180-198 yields -2.1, 10.8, 13.4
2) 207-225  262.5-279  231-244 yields -0.2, 14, 9.85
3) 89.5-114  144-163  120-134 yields -1.0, 10.4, 13.9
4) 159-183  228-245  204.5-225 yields -0.6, 15.4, 12.8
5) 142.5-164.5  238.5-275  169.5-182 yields -2.1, 14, 11.3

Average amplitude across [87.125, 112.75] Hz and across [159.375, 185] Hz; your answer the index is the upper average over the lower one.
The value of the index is 1.5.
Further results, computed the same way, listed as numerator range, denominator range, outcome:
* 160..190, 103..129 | 1.33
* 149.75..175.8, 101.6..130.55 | 1.30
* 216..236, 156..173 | 0.88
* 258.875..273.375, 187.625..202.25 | 0.71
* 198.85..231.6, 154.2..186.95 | 0.91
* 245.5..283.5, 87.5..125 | 1.03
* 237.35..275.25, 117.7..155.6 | 0.86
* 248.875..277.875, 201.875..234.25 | 0.80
